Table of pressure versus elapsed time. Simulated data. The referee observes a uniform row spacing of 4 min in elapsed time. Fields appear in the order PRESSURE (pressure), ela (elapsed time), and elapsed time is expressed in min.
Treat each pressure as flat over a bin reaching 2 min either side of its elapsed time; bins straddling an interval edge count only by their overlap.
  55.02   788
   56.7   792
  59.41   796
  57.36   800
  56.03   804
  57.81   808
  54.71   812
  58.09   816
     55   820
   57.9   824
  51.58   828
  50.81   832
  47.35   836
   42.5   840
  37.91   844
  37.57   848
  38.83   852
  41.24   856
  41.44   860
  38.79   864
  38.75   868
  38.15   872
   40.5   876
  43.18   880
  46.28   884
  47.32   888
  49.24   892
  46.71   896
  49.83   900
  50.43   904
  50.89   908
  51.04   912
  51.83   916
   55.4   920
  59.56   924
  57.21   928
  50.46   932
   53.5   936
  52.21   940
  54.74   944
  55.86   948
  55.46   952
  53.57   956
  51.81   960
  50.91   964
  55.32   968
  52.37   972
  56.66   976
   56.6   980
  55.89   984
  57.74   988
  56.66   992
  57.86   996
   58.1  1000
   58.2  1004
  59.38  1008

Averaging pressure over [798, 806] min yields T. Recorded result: 56.7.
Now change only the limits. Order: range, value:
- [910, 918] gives 51.4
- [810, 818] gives 56.4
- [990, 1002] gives 57.5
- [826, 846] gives 46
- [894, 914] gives 49.8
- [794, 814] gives 57.1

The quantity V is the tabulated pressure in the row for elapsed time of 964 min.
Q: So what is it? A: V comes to 50.91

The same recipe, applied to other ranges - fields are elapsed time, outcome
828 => 51.58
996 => 57.86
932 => 50.46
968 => 55.32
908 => 50.89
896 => 46.71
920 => 55.4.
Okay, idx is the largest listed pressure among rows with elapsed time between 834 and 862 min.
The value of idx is 47.35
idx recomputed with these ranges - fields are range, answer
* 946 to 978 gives 56.66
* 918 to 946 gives 59.56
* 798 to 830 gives 58.09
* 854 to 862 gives 41.44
